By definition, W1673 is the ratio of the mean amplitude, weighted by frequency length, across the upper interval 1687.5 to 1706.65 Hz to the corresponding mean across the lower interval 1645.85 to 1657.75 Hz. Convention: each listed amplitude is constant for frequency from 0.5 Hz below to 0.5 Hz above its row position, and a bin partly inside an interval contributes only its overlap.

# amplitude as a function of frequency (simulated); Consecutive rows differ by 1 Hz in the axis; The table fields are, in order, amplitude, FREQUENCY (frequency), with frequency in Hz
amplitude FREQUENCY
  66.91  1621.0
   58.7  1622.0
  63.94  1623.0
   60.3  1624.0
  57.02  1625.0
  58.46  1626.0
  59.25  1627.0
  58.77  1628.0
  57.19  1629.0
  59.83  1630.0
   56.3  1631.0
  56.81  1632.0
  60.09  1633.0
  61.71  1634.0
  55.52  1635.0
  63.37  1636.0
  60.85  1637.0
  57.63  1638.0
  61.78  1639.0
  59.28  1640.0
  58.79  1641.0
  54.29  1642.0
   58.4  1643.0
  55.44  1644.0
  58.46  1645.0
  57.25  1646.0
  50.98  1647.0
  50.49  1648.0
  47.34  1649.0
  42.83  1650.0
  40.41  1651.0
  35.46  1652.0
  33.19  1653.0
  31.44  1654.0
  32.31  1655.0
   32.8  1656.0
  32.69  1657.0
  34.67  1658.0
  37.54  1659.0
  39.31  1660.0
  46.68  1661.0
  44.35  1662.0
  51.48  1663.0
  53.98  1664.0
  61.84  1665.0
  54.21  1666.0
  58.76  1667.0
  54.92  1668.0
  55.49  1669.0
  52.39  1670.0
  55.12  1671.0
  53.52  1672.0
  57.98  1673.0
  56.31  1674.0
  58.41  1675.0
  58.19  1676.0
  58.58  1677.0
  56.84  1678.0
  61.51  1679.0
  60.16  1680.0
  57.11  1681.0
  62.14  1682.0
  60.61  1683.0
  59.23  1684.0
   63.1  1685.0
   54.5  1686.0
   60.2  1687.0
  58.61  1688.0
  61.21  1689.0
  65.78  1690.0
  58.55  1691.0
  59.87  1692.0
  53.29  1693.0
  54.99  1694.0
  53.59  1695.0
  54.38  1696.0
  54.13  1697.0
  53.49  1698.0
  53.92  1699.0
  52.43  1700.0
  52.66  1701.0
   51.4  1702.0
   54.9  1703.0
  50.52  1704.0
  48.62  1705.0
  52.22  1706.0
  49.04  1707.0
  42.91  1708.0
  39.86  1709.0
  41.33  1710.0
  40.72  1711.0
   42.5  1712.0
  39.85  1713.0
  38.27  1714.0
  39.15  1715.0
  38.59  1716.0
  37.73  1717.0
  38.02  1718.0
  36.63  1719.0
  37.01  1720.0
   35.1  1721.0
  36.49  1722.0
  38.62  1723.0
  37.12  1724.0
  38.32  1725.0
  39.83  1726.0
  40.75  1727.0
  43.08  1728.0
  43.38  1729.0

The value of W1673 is 1.37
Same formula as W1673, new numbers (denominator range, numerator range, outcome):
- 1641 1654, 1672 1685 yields 1.22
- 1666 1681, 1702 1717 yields 0.78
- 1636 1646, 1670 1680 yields 0.98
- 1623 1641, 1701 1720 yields 0.74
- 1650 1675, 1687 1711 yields 1.14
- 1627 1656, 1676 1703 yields 1.09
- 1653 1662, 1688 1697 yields 1.59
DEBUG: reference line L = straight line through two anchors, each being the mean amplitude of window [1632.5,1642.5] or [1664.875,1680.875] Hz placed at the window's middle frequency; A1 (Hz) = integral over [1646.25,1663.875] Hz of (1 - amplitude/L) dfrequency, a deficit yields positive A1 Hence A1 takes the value 5.3 Hz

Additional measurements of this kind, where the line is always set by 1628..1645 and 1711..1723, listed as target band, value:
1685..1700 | -4.21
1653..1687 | -1.38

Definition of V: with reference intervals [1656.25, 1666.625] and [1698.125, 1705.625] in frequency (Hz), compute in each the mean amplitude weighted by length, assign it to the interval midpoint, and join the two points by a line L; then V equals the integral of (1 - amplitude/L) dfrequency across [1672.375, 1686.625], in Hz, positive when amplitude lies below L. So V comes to -3.1 Hz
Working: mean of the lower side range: 45.5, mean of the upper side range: 52.1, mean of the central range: 58.9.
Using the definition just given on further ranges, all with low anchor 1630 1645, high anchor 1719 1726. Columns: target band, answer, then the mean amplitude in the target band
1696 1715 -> -2.7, 47.7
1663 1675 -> -1.2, 55.8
